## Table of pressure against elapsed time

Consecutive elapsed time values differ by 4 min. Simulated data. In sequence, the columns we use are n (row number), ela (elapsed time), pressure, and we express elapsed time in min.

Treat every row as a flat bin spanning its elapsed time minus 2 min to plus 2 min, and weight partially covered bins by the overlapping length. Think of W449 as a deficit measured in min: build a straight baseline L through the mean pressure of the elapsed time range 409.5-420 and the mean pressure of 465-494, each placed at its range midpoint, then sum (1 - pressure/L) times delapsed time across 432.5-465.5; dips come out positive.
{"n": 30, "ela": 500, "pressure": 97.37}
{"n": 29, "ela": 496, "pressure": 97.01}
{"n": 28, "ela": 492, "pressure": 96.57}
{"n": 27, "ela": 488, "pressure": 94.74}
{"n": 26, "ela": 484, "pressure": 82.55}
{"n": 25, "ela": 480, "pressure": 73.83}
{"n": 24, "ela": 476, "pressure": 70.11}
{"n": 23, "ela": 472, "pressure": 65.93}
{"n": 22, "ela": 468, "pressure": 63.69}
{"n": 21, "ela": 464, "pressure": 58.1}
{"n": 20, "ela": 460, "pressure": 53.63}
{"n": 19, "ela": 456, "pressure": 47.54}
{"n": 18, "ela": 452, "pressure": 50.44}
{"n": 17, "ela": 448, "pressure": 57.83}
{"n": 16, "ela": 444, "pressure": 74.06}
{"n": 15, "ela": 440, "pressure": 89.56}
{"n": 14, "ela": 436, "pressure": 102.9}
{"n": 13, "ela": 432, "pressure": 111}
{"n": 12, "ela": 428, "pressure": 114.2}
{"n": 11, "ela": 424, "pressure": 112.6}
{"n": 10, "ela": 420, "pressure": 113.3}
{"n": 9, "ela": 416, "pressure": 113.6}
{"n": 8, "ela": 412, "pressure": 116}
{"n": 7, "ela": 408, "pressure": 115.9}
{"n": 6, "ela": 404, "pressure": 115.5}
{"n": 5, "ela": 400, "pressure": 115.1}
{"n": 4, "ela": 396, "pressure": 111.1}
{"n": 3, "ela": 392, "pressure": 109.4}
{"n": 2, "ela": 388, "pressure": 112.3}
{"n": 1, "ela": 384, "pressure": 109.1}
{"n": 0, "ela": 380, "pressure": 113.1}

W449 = 9.3 min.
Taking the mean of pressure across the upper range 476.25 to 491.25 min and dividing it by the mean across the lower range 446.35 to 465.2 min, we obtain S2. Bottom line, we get 1.6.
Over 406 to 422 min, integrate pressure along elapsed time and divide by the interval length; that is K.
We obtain 115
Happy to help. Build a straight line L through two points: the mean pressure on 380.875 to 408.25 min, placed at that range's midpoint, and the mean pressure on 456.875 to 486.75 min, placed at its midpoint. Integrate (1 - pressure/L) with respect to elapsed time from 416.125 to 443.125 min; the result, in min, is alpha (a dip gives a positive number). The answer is -4.23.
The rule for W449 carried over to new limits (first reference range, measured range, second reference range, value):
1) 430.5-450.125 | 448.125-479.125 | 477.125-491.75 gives 9.5 min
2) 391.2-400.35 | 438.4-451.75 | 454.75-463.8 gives -0.9 min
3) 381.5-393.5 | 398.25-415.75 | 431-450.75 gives -2.5 min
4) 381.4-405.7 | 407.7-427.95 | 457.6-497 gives -2.6 min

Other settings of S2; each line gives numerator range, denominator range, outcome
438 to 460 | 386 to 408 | 0.56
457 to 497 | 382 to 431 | 0.66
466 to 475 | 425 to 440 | 0.61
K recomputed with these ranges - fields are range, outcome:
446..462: 52.4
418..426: 113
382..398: 110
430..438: 107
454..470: 55.7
